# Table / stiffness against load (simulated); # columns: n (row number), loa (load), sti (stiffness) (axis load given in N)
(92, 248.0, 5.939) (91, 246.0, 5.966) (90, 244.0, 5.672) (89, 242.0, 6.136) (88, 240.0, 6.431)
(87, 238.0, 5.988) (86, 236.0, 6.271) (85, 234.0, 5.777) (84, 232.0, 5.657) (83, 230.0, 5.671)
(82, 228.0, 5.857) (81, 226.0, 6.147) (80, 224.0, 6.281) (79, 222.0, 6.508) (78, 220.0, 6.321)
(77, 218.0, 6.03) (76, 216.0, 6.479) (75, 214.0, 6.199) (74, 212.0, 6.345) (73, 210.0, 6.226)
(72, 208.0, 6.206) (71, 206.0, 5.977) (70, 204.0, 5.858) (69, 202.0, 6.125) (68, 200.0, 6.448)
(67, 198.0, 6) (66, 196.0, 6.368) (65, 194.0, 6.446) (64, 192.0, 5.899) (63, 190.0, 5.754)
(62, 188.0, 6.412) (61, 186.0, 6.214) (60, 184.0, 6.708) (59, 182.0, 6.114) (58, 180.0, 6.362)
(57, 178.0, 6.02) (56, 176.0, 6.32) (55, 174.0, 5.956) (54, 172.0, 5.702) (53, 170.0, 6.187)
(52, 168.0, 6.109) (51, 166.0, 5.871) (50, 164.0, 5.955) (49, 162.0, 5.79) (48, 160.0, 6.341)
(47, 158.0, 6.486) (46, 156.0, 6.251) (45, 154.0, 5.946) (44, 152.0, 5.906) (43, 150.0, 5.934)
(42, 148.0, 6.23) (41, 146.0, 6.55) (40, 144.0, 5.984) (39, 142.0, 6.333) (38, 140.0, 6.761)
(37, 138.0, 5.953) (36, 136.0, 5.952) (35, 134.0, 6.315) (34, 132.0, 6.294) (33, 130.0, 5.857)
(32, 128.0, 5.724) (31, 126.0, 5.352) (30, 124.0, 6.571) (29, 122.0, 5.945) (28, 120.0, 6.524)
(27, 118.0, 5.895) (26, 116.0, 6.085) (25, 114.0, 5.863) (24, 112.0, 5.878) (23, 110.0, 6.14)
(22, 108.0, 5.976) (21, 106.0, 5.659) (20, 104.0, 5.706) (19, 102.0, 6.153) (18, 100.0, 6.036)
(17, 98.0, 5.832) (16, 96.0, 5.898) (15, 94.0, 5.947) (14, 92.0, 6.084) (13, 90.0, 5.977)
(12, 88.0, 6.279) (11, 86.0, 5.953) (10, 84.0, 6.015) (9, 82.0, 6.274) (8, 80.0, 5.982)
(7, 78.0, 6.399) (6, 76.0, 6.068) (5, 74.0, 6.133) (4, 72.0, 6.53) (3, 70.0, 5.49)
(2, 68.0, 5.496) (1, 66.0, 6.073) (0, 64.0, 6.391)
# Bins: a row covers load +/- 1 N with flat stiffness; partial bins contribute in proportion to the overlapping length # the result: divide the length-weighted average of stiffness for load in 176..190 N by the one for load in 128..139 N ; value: 1.04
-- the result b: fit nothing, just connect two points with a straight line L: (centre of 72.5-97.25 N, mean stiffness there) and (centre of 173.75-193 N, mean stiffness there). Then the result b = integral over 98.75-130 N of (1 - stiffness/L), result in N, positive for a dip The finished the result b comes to 0.8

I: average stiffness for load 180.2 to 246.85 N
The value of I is 6.14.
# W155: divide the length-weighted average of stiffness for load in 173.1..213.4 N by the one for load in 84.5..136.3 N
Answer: 1.03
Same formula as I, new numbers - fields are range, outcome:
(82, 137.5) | 6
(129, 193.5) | 6.14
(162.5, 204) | 6.14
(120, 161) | 6.14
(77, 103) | 6.06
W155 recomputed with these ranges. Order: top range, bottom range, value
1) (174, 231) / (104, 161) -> 1.02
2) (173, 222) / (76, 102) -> 1.02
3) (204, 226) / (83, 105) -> 1.04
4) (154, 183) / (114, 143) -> 1.00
